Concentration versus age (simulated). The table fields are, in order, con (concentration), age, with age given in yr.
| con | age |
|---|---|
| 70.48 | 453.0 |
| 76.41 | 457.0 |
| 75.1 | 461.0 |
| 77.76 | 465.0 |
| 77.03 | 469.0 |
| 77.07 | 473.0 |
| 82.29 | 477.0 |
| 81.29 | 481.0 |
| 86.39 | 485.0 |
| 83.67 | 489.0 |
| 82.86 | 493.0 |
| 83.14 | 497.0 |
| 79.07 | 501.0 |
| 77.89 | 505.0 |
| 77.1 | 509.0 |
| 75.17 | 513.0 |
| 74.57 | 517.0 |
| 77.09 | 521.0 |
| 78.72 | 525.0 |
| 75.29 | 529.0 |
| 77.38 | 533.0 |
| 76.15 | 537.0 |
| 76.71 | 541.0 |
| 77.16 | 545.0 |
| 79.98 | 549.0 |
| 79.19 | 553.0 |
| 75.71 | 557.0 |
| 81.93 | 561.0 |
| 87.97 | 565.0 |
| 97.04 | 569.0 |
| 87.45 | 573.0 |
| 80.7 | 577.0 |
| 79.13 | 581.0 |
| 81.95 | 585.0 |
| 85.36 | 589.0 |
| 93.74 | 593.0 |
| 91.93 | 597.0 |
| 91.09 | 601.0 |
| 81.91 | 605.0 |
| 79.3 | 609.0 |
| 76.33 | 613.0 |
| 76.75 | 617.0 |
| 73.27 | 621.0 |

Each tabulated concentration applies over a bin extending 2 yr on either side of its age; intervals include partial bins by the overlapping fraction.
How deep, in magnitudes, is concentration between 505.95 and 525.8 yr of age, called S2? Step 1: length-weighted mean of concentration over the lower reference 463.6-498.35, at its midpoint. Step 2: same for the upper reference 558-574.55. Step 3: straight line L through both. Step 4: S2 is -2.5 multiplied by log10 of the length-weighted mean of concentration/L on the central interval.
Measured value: 0.10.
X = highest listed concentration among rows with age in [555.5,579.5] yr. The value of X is 97.04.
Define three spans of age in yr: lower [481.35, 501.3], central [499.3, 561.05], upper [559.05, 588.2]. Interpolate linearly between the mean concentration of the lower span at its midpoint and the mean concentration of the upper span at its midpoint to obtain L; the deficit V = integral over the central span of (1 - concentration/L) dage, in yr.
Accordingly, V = 5.0 yr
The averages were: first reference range 83.2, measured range 77.3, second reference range 85.2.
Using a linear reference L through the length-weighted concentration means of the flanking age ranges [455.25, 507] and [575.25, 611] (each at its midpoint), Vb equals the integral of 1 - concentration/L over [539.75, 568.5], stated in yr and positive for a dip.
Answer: 0.9 yr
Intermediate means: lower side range 80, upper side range 85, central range 80.8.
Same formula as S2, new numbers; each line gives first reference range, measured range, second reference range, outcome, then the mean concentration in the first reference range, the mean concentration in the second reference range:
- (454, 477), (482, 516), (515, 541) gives -0.052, 76.9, 76.5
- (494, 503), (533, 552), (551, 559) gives 0.010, 81.3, 77.4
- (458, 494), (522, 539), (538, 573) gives 0.063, 80.2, 82.1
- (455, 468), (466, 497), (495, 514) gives -0.055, 76.5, 78.6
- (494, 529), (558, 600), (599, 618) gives -0.082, 77.8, 81.3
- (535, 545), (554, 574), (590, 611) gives -0.061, 76.6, 87.5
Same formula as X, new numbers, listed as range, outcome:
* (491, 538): 83.14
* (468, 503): 86.39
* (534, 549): 79.98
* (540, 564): 81.93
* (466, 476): 77.07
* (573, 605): 93.74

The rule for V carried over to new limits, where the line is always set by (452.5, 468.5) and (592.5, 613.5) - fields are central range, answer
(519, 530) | 0.4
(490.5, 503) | -0.6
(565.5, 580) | -0.7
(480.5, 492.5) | -1.0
